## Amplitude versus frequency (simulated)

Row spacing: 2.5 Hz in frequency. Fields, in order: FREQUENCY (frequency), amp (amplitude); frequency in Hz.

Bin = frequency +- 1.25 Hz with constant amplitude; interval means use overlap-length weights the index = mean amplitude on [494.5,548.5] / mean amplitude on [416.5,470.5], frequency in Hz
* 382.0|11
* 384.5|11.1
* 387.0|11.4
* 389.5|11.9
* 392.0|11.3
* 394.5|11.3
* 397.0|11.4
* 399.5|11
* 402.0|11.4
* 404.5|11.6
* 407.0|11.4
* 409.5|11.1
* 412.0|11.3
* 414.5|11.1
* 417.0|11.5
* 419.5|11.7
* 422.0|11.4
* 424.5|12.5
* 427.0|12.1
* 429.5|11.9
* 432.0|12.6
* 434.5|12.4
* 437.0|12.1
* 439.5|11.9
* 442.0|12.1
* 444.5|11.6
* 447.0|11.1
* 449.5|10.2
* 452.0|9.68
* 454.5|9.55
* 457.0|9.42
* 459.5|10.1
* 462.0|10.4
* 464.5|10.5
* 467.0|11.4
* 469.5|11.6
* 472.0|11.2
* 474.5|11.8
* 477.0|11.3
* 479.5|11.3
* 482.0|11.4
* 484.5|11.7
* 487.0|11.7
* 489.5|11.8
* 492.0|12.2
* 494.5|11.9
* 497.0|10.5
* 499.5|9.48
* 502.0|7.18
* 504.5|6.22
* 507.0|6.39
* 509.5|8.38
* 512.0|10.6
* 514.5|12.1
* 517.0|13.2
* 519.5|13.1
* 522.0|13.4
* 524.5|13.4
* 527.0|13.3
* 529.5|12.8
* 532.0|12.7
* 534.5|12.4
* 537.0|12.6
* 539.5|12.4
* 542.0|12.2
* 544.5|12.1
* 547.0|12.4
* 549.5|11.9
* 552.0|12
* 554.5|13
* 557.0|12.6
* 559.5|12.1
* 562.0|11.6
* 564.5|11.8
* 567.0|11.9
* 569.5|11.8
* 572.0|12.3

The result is 1.00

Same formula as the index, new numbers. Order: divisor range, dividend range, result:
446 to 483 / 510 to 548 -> 1.17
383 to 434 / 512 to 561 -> 1.09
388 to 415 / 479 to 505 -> 0.93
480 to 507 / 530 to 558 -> 1.21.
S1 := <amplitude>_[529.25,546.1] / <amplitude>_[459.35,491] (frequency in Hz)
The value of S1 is 1.10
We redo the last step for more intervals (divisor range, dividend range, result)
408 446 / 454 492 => 0.94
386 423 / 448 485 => 0.94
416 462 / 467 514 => 0.92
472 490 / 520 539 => 1.12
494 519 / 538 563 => 1.27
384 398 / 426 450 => 1.04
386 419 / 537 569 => 1.07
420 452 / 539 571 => 1.03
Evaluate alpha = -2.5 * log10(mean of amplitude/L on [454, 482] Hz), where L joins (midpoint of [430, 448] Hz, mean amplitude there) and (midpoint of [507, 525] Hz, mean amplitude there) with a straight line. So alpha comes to 0.09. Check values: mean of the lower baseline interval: 12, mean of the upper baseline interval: 11.6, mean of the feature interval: 10.8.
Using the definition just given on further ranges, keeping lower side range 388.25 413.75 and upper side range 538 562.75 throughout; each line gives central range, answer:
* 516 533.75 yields -0.087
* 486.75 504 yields 0.145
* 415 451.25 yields -0.018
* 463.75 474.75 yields 0.045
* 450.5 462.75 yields 0.190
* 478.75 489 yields 0.028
